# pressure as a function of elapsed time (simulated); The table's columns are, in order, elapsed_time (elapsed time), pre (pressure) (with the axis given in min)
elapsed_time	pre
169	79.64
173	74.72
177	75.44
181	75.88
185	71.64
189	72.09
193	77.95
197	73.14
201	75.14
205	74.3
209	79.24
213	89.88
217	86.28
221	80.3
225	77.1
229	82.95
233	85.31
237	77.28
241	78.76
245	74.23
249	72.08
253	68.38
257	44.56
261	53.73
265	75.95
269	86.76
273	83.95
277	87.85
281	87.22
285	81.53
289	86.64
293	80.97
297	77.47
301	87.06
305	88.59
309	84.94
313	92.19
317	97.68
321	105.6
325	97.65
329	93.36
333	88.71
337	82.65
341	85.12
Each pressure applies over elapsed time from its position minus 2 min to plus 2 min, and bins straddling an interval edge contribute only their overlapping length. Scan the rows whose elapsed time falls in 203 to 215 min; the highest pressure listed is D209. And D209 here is 89.88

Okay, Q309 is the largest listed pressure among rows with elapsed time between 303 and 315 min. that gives 92.19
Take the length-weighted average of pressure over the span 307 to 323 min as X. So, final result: 95.1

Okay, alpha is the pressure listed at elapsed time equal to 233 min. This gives 85.31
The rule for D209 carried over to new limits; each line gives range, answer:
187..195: 77.95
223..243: 85.31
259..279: 87.85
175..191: 75.88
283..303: 87.06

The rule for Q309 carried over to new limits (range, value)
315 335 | 105.6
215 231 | 86.28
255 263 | 53.73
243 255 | 74.23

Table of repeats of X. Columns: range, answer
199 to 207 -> 74.7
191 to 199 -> 75.5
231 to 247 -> 78.9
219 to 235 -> 81.4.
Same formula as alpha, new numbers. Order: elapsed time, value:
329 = 93.36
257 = 44.56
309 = 84.94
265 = 75.95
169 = 79.64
